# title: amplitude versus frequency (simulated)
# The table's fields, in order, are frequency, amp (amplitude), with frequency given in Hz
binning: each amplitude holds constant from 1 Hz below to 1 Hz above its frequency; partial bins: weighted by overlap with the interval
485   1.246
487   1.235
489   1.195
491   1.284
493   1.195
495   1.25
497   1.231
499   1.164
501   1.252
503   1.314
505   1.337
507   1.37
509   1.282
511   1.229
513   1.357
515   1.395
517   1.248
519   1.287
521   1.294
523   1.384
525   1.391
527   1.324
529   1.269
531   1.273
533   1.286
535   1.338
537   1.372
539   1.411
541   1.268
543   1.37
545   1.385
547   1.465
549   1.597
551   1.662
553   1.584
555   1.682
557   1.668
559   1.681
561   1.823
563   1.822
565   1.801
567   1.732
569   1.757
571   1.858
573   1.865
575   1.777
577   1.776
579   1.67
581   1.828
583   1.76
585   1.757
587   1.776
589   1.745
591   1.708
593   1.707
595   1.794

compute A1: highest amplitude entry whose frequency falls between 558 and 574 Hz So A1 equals 1.865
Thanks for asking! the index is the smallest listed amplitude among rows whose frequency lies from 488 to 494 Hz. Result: 1.195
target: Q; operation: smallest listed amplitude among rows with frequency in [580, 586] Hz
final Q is 1.757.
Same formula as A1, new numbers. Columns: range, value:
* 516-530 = 1.391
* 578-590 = 1.828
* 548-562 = 1.823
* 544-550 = 1.597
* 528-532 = 1.273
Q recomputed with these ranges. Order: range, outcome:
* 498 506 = 1.164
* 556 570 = 1.668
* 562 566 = 1.801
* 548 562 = 1.584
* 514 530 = 1.248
